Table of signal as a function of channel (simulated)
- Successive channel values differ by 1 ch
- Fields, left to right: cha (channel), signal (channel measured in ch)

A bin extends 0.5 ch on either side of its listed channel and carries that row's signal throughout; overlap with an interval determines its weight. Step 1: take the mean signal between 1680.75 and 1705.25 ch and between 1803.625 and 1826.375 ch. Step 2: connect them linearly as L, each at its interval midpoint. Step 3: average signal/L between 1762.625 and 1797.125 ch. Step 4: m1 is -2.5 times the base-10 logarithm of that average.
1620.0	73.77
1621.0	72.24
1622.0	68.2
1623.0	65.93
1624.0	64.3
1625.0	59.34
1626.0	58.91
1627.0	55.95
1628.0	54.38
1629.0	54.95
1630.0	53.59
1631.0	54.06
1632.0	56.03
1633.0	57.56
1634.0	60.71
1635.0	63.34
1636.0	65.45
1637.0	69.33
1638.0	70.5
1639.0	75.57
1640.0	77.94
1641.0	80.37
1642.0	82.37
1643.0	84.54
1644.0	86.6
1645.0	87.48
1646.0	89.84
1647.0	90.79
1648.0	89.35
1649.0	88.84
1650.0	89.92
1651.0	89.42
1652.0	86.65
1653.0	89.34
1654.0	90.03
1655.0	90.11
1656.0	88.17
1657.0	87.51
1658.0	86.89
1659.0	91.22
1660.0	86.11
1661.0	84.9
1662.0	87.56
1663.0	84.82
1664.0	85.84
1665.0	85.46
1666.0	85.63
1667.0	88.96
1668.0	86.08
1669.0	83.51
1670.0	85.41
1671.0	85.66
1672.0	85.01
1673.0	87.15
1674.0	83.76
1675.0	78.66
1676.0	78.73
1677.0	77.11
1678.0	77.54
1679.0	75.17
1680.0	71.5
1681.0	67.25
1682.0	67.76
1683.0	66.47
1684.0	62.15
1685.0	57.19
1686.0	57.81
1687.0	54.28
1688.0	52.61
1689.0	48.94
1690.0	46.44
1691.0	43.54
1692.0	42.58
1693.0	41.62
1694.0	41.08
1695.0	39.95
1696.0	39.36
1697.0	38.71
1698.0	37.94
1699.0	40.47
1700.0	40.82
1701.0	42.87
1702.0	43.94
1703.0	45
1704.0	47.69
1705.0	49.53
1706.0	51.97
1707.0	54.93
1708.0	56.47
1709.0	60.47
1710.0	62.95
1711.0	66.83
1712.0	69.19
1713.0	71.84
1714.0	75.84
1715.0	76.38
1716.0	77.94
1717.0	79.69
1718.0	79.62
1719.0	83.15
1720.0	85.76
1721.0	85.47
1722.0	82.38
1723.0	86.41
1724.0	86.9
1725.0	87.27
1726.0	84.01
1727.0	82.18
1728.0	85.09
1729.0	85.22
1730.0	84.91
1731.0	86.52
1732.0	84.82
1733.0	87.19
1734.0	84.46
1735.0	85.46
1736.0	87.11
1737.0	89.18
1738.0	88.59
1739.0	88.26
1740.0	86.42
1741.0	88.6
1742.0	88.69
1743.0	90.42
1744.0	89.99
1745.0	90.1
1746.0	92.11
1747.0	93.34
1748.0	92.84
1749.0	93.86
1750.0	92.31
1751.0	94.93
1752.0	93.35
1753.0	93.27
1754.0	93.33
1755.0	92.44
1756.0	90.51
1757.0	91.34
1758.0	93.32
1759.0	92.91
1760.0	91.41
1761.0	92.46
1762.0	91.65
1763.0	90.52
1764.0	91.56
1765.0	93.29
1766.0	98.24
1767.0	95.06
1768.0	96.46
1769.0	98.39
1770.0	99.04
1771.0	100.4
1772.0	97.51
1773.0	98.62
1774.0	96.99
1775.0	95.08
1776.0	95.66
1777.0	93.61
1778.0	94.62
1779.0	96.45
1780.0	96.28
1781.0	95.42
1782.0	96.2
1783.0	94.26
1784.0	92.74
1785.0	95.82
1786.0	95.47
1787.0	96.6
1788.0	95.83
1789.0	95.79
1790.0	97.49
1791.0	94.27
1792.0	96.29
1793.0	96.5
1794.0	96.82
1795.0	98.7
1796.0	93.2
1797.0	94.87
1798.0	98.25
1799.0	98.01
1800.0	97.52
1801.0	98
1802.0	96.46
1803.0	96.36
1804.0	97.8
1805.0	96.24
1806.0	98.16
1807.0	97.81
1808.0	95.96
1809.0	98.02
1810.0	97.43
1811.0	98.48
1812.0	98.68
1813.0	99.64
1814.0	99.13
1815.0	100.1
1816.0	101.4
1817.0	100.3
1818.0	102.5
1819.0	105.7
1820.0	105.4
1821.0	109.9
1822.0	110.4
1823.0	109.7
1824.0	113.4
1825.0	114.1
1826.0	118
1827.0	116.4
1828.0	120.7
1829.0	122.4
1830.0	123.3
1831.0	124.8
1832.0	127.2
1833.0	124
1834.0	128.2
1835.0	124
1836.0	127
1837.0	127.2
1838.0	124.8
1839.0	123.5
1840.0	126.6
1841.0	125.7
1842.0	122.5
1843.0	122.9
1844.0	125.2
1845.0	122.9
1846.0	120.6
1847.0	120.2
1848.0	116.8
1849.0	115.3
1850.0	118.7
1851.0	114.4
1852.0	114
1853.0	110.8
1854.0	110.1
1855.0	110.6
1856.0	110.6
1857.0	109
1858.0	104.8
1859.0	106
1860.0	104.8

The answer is -0.11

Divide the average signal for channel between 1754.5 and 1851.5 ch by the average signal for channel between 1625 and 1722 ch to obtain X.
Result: 1.49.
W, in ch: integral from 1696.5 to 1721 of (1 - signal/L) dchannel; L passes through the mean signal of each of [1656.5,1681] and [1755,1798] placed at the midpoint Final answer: 7.6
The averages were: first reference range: 83.4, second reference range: 95.2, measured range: 60.5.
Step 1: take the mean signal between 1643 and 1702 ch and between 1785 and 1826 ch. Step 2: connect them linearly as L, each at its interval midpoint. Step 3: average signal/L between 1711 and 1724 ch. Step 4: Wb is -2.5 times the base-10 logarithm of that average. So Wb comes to 0.03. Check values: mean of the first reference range 72.2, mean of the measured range 79.3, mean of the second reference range 99.8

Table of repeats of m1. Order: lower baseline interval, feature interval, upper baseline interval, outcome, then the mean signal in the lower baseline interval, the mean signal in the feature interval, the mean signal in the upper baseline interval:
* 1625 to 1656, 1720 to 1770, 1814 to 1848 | 0.10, 74.8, 89.9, 118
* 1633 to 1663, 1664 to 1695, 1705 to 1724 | 0.14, 82.7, 68.6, 72.4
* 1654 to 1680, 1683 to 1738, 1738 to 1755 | 0.33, 84.5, 65.4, 91.3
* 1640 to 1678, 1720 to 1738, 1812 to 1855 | 0.15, 86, 85.7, 116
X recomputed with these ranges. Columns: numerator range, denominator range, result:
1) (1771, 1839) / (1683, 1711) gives 2.12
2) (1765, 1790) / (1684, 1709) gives 2.04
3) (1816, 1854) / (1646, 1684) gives 1.41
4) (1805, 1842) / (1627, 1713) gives 1.63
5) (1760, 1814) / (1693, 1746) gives 1.34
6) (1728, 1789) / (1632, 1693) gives 1.21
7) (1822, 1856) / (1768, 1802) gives 1.24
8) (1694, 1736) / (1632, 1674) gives 0.82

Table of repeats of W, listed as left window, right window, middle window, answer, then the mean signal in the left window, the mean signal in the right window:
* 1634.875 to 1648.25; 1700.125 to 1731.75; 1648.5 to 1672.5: -3.0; 79.8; 71.3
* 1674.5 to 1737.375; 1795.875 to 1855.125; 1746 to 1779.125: -2.6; 66.3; 111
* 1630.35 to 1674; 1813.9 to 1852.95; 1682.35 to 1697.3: 6.7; 81.8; 117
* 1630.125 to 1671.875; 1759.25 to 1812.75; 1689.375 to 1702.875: 7.0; 81.5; 96.1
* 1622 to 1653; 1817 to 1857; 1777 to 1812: 3.8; 72.3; 118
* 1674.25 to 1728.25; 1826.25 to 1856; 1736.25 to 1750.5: -1.7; 63.1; 121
